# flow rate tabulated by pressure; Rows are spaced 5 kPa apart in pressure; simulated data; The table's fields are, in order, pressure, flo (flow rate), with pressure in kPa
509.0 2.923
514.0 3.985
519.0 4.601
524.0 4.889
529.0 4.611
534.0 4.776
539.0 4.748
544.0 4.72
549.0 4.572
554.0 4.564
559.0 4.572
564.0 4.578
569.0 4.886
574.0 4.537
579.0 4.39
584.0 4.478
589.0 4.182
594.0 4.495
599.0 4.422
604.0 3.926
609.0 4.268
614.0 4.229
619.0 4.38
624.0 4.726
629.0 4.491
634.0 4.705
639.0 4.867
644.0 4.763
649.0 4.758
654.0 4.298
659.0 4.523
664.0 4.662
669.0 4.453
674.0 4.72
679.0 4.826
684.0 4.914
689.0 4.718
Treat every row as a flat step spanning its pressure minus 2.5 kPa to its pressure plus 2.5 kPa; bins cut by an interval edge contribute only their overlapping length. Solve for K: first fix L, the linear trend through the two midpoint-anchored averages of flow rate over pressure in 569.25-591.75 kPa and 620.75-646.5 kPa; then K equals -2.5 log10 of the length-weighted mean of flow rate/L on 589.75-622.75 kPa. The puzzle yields 0.07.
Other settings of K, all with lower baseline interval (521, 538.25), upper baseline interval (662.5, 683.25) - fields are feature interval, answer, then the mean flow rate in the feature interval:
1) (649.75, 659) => 0.06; 4.45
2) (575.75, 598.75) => 0.08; 4.39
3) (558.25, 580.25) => 0.03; 4.61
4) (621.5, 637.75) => 0.01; 4.66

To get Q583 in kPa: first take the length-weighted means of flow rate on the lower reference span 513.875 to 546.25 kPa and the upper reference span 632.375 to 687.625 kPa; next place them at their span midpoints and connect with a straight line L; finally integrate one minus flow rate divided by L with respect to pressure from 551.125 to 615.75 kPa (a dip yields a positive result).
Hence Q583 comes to 3.4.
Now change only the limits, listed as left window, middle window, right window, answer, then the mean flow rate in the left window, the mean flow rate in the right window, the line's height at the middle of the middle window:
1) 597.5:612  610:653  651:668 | -2.5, 4.19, 4.5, 4.34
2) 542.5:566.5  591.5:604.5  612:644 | 0.7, 4.6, 4.59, 4.59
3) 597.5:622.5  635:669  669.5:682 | -0.6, 4.26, 4.73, 4.56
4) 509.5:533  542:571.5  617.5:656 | -1.1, 4.4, 4.63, 4.47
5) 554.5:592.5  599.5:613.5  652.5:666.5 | 1.1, 4.52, 4.51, 4.52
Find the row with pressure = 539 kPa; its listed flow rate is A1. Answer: 4.748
